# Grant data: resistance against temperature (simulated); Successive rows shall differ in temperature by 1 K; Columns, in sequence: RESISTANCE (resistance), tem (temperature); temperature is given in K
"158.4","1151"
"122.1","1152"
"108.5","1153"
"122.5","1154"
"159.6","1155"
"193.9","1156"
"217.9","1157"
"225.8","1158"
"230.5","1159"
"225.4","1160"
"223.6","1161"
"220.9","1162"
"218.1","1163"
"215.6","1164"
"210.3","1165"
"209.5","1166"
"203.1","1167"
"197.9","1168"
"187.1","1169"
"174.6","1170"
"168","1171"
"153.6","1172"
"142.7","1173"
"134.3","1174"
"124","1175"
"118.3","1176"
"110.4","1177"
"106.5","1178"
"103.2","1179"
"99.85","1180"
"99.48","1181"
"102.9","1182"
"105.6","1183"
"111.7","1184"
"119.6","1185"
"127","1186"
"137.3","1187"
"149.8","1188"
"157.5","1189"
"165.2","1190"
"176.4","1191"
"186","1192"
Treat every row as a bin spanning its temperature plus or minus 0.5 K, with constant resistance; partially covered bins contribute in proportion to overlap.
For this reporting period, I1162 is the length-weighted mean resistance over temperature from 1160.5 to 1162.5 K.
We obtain 222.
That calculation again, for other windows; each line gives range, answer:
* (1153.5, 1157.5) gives 173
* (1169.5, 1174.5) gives 155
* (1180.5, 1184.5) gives 105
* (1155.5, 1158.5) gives 213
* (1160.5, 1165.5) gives 218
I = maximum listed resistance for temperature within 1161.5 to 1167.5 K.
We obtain 220.9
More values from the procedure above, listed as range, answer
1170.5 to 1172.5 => 168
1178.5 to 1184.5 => 111.7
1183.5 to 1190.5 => 165.2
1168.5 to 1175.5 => 187.1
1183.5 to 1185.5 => 119.6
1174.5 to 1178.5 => 124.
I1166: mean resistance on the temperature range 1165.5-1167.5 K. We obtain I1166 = 206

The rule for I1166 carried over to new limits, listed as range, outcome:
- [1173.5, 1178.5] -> 119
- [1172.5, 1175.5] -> 134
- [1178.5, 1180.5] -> 102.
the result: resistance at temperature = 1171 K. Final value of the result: 168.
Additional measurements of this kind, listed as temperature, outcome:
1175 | 124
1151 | 158.4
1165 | 210.3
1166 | 209.5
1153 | 108.5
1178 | 106.5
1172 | 153.6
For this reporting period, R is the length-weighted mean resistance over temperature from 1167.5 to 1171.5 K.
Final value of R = 182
